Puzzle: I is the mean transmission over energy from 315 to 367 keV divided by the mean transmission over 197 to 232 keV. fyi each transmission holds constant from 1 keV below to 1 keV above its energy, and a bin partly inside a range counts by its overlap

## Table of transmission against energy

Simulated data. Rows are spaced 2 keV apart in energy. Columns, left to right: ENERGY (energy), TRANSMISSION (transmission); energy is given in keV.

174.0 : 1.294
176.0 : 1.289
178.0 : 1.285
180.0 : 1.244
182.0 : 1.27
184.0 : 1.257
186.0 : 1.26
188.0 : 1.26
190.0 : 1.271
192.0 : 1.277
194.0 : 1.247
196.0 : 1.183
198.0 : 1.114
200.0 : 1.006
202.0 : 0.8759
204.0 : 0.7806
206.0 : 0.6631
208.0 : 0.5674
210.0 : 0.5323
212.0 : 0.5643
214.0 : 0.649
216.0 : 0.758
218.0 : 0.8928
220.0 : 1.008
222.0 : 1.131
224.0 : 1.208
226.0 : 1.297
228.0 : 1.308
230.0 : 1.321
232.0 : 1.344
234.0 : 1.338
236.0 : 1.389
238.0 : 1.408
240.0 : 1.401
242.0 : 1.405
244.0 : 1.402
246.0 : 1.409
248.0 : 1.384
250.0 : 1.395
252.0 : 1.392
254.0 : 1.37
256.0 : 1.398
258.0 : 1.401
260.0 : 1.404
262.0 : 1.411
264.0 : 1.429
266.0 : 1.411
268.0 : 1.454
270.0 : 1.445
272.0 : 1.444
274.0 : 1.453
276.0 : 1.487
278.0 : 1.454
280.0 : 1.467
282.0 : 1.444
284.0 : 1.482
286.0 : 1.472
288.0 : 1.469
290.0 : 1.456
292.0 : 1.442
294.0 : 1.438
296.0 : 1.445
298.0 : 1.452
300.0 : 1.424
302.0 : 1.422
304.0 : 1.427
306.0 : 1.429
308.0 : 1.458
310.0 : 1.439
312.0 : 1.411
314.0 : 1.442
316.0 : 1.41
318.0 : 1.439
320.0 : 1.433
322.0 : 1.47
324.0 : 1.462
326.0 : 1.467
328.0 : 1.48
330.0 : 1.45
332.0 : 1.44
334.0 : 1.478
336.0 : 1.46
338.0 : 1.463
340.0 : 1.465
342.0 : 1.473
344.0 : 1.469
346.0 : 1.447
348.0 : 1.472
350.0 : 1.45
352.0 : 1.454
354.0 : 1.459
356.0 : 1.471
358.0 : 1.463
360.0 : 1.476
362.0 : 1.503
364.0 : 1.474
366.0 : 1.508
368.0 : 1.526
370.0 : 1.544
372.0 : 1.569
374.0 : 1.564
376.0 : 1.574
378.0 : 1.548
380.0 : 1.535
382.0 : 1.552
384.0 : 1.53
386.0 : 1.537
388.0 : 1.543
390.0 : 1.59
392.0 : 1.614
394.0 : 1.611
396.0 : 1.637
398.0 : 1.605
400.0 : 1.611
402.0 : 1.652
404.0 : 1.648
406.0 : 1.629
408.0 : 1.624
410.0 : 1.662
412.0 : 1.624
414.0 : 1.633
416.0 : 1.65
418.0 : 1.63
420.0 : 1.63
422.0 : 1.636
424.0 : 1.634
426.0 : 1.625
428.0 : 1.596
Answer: 1.6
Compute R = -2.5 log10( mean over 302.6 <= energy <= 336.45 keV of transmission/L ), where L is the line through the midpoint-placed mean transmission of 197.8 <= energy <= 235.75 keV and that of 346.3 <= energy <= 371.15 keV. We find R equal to -0.08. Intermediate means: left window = 0.971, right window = 1.48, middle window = 1.45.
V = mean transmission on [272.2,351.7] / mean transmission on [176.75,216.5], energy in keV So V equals 1.44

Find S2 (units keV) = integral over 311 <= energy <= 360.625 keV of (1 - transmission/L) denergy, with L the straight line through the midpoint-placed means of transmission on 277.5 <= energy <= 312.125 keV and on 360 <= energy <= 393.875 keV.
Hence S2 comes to 1.3 keV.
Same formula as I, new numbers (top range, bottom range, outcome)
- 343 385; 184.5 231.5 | 1.48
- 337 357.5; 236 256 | 1.05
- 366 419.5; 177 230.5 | 1.53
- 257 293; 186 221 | 1.55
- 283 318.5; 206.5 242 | 1.35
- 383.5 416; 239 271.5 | 1.15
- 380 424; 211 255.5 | 1.32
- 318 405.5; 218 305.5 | 1.09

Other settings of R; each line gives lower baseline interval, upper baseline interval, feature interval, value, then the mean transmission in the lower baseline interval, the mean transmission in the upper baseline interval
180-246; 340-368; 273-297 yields -0.129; 1.11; 1.47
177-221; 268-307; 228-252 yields -0.144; 0.998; 1.45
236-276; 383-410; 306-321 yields 0.043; 1.41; 1.6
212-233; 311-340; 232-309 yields -0.150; 1.07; 1.45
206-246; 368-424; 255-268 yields -0.175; 1.1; 1.6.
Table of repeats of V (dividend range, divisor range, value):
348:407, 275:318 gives 1.07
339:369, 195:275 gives 1.23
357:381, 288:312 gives 1.06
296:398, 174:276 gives 1.23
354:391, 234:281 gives 1.08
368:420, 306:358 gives 1.10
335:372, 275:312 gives 1.02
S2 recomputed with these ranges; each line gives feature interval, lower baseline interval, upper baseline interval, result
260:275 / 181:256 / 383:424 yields -1.9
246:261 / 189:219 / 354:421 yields -4.4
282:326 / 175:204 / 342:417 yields -1.2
